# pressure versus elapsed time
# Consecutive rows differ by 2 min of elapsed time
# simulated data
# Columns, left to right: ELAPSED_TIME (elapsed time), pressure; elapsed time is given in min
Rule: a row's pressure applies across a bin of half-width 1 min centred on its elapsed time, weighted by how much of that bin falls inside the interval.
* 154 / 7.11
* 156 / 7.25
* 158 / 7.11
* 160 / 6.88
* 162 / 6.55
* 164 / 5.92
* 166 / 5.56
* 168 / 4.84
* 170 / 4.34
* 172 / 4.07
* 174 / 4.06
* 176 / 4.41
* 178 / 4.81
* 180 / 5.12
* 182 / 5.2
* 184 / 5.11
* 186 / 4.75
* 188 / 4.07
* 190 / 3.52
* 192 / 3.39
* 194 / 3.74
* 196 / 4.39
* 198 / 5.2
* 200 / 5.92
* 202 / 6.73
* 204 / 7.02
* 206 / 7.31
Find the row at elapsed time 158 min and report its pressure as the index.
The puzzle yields 7.11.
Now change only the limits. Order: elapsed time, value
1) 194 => 3.74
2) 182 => 5.2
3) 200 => 5.92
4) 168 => 4.84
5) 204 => 7.02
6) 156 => 7.25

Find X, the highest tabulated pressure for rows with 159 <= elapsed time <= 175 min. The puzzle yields 6.88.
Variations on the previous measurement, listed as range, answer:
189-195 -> 3.74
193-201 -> 5.92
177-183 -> 5.2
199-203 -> 6.73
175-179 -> 4.81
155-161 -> 7.25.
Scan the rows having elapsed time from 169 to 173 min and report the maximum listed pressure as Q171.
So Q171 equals 4.34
